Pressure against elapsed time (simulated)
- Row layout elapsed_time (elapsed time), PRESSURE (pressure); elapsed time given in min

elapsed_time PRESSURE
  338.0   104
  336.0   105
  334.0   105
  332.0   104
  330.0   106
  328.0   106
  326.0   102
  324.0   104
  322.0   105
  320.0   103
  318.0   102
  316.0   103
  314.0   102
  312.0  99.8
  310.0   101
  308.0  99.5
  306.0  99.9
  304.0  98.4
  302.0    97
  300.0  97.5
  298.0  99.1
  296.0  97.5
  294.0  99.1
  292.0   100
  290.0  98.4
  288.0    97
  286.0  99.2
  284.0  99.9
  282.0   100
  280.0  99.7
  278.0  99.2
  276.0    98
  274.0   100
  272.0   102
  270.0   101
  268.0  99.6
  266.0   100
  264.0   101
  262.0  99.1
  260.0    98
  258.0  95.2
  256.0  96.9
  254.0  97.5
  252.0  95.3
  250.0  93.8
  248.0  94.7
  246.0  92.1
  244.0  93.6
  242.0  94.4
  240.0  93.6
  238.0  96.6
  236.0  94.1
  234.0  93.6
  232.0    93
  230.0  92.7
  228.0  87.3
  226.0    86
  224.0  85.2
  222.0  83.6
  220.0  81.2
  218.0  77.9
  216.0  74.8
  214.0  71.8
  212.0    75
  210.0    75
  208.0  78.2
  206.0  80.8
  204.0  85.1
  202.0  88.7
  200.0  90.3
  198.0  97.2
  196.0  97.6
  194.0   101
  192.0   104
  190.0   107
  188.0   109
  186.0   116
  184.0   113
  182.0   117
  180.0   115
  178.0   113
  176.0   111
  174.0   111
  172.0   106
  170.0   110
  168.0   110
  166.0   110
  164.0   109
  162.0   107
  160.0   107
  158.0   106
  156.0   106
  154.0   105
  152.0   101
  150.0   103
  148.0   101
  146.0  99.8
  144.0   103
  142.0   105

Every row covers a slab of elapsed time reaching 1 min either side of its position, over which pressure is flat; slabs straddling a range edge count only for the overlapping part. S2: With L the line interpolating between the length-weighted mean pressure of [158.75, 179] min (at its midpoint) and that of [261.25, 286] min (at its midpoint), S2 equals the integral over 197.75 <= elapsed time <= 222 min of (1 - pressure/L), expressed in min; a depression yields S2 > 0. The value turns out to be 5.7 min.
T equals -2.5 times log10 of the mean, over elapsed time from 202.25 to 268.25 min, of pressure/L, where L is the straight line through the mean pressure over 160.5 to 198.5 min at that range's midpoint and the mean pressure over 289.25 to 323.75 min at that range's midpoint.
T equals 0.17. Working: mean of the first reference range 109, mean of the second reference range 100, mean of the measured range 89.5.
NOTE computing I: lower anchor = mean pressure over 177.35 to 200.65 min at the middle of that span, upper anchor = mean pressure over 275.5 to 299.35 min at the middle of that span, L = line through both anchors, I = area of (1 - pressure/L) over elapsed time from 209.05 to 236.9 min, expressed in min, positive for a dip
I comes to 5.46 min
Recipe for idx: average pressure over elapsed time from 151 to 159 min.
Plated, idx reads 104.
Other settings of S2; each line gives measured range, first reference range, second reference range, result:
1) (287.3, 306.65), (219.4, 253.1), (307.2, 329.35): 0.2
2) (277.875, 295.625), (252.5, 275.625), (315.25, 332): 0.3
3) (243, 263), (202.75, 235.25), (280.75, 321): -1.3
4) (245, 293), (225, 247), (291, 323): -1.1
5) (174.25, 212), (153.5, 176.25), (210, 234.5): -1.3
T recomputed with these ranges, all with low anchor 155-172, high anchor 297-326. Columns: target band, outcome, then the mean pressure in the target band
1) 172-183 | -0.05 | 113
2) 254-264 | 0.06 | 97.7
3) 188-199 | 0.05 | 102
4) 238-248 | 0.11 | 93.9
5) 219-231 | 0.22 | 86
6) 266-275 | 0.02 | 101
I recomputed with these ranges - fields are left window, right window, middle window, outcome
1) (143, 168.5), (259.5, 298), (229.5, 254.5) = 1.71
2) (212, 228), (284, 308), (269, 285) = -1.02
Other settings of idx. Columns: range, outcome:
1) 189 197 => 102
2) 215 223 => 79.4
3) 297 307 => 98.4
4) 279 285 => 99.9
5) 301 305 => 97.7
